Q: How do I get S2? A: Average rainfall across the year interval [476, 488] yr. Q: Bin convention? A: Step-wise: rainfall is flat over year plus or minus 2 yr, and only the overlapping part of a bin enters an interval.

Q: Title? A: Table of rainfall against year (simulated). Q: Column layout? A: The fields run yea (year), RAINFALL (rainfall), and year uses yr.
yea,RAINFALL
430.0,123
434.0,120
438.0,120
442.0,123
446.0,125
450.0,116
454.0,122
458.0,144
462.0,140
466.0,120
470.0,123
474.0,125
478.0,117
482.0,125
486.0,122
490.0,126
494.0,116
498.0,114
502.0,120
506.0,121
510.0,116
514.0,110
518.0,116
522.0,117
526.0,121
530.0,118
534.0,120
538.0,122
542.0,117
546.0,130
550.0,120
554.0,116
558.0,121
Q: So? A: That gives 121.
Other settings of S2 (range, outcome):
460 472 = 128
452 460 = 133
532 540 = 121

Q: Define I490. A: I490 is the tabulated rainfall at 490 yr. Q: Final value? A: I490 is 126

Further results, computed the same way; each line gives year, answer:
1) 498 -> 114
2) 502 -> 120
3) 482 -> 125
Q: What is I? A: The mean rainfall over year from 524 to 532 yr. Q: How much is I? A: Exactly 120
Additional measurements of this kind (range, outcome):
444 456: 121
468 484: 122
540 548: 124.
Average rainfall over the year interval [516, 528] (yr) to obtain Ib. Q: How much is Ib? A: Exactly 118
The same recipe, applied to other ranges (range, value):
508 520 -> 114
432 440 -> 120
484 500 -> 120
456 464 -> 142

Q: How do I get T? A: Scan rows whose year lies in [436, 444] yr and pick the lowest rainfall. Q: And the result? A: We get 120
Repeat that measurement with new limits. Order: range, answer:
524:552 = 117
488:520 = 110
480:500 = 114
